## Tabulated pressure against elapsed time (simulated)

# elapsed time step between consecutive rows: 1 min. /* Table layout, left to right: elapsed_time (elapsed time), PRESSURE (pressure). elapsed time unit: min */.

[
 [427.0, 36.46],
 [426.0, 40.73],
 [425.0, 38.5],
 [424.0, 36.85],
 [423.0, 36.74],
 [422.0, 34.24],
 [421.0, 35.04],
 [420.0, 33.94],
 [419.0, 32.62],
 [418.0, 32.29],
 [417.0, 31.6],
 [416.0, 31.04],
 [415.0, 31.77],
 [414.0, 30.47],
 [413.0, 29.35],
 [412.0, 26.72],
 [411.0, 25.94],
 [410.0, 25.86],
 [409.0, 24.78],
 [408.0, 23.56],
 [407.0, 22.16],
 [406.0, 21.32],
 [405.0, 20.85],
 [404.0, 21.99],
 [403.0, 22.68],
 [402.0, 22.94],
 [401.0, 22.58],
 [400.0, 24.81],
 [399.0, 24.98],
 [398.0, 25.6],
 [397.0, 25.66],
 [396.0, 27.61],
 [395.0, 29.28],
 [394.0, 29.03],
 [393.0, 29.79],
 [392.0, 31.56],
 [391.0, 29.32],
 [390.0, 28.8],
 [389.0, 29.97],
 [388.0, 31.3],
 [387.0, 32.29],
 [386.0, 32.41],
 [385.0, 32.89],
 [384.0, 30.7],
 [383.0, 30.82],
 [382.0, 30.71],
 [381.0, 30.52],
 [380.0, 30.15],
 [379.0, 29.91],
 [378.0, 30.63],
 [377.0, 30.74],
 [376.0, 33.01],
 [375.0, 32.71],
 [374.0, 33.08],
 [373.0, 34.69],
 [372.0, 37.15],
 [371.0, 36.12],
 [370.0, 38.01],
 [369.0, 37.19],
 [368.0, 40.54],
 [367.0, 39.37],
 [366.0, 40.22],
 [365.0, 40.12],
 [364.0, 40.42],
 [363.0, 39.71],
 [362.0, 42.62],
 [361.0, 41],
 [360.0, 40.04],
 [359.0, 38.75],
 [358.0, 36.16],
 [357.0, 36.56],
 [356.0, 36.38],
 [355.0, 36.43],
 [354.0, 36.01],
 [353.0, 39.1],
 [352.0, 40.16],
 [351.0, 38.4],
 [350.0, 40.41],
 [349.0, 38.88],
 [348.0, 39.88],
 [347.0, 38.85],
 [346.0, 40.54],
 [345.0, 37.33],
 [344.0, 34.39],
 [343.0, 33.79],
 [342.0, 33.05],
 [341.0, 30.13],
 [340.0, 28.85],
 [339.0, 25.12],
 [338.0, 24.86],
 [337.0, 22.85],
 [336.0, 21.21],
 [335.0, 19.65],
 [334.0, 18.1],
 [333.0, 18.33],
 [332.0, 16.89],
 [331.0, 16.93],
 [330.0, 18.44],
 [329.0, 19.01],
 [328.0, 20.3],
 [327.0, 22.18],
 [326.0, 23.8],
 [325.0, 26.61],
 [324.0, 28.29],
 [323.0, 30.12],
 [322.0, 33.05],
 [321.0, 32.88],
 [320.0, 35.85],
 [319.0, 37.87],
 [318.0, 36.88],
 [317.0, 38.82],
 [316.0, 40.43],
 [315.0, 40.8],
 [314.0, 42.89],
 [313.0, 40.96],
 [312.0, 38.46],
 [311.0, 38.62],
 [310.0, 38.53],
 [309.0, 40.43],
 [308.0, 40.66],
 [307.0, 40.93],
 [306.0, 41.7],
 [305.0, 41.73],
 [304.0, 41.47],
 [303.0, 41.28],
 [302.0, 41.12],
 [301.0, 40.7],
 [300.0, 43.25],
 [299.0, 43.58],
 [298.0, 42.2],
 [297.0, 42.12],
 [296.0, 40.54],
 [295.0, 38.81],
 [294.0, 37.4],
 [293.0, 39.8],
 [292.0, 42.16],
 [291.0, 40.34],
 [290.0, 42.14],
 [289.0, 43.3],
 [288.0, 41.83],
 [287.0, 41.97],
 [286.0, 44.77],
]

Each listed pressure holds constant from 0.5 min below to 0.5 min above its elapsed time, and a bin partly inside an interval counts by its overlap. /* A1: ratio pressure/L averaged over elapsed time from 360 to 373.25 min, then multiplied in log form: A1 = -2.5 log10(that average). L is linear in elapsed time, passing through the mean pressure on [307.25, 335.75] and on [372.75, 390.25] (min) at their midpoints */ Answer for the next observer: -0.246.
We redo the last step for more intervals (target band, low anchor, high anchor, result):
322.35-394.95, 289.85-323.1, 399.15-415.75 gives -0.01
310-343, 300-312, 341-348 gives 0.30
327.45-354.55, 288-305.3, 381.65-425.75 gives 0.22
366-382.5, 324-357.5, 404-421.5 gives -0.19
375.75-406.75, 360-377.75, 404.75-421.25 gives 0.17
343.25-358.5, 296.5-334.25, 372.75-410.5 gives -0.20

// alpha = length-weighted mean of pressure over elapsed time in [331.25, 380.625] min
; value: 34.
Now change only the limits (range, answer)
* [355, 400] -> 33.5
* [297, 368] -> 34.7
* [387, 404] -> 27.2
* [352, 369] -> 38.9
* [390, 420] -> 27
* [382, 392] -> 31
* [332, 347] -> 27.7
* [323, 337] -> 21.2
